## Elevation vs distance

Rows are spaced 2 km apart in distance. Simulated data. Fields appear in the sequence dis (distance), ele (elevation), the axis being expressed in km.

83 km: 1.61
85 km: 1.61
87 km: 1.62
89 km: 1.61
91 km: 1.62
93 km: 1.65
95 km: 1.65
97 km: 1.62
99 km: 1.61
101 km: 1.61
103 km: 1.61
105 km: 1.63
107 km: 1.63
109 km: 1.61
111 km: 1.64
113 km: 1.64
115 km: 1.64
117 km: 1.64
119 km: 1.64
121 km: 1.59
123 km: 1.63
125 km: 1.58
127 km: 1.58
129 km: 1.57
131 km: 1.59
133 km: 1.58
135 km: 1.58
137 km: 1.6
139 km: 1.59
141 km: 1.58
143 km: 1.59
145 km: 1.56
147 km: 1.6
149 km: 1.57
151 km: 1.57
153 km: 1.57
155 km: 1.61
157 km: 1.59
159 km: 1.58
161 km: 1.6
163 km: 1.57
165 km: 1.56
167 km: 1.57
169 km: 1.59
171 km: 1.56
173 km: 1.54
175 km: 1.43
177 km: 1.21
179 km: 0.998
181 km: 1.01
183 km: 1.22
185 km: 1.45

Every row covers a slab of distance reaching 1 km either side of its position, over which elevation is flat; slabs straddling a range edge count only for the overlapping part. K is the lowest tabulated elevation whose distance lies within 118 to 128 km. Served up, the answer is 1.58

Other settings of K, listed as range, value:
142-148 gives 1.56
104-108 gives 1.63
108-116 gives 1.61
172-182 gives 0.998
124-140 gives 1.57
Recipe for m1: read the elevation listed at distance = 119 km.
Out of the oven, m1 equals 1.64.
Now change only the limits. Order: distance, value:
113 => 1.64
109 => 1.61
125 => 1.58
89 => 1.61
